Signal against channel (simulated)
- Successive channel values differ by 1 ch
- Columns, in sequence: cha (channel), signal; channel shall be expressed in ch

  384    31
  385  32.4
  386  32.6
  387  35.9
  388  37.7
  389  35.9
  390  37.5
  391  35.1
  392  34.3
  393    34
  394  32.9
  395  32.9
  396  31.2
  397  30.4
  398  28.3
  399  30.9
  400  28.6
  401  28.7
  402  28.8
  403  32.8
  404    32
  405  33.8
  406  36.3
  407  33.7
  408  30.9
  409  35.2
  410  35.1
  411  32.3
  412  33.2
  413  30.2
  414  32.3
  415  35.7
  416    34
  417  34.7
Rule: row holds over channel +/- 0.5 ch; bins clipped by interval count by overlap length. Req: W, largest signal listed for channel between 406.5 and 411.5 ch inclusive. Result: 35.2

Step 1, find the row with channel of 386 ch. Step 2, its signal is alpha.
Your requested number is 32.6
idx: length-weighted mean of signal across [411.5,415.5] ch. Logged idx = 32.9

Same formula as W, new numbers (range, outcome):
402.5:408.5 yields 36.3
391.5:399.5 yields 34.3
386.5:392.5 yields 37.7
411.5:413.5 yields 33.2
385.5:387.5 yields 35.9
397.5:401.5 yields 30.9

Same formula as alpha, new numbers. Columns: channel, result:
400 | 28.6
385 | 32.4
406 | 36.3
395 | 32.9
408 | 30.9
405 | 33.8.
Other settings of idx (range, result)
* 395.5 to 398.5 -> 30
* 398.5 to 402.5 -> 29.2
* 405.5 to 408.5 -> 33.6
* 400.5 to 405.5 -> 31.2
